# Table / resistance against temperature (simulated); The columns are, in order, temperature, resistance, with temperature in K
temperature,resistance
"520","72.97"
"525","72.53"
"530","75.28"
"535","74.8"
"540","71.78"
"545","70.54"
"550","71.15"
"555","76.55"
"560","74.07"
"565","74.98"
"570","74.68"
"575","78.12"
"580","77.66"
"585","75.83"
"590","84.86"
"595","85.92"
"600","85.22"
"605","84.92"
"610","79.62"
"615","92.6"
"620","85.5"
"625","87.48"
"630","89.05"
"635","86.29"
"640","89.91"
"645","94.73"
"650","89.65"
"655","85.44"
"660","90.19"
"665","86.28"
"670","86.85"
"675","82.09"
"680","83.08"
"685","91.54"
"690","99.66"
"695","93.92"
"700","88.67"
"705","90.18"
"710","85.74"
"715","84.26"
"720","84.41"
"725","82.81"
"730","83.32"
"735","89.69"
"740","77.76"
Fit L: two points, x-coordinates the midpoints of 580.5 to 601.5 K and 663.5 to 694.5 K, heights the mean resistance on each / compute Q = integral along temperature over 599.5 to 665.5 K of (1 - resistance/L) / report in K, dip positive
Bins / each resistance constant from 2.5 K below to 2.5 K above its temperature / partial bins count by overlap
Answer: -1.9 K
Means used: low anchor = 82.3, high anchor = 88.7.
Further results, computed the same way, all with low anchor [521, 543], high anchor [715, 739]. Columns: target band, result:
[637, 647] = -1.5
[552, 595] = -1.0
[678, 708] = -3.1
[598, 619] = -2.1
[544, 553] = 0.4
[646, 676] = -2.5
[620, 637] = -1.8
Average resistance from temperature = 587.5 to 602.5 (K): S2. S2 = 85.3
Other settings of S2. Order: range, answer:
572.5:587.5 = 77.2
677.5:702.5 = 91.4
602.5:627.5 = 86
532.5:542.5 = 73.3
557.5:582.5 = 75.9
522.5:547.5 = 73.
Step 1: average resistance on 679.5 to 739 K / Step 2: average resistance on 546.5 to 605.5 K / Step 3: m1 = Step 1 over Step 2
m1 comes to 1.12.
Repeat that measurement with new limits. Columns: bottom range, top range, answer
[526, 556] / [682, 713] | 1.25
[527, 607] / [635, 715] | 1.15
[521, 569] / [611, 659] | 1.21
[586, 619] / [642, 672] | 1.04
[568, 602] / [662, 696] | 1.11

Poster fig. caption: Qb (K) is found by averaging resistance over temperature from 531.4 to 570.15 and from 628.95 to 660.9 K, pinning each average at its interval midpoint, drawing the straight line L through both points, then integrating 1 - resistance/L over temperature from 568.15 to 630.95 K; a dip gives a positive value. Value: -1.1 K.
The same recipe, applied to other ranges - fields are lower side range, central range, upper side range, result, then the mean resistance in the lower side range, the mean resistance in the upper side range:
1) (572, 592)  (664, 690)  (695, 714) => -0.2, 78.9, 88.6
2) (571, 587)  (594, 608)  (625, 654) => -0.6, 77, 89.5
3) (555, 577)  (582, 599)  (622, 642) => -0.4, 75.5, 88.1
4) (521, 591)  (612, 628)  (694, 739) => -1.8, 74.9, 86.5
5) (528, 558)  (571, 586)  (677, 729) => -0.1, 73.3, 88.2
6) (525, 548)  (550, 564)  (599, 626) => 0.4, 73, 85.8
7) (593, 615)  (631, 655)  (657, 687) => -1.0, 84.9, 86.6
